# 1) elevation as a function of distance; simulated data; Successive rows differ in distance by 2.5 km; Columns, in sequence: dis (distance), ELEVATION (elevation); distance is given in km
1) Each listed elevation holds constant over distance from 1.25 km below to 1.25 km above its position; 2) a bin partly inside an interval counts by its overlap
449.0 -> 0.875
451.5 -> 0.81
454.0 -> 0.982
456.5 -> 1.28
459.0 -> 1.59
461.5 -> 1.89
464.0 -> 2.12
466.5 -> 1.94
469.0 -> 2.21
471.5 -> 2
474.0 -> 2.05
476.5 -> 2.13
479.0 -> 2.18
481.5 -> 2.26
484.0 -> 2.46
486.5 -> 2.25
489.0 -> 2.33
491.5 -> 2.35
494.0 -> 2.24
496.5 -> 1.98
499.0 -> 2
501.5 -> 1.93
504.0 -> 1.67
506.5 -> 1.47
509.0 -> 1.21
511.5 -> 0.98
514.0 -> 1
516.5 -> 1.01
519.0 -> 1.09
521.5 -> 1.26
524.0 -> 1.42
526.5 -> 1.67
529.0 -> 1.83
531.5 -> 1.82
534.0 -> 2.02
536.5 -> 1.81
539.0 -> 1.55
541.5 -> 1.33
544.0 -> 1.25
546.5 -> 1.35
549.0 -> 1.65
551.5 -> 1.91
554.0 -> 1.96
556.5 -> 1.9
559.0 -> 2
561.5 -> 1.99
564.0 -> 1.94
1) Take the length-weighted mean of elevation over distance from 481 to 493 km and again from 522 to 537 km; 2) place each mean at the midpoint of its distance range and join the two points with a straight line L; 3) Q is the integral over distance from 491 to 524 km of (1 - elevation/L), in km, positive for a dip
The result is 8.6 km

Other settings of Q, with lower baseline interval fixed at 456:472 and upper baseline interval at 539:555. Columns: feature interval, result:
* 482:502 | -4.8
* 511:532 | 4.1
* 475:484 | -2.0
